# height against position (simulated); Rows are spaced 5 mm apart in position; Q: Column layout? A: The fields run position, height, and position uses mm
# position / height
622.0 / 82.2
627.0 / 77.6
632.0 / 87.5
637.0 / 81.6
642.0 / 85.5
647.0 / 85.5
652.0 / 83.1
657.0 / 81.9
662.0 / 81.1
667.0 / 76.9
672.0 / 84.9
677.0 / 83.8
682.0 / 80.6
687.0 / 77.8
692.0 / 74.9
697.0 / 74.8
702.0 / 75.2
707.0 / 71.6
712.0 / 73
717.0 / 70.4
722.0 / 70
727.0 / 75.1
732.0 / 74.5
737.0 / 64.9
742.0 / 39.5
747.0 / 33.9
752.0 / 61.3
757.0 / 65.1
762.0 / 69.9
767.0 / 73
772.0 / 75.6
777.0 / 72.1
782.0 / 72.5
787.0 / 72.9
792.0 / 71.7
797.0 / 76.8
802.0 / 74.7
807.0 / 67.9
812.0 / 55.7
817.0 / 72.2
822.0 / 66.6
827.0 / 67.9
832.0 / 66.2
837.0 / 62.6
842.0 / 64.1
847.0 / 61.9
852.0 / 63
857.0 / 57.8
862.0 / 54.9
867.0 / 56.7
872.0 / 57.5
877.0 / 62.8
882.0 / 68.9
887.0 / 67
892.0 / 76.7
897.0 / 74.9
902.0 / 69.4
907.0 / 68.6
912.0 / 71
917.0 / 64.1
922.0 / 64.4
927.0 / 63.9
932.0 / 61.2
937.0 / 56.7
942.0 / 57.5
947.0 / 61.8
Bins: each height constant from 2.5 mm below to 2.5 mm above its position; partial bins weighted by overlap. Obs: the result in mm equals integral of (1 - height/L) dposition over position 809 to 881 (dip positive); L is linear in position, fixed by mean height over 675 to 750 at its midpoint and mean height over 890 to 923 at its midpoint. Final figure 7.7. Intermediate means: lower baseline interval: 69.2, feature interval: 62.3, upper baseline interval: 70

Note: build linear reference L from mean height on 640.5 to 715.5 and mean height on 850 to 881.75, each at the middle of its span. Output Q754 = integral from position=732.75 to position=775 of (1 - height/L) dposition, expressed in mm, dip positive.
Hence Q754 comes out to 5.9 mm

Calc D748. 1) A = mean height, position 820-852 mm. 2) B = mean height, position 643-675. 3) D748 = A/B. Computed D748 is 0.79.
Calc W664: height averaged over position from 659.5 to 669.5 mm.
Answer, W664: 79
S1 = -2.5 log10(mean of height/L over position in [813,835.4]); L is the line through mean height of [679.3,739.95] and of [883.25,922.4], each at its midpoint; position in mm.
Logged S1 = 0.064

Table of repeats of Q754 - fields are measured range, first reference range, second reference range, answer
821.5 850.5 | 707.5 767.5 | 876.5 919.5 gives 1.2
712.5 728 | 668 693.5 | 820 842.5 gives 1.0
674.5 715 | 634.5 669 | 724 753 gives -3.5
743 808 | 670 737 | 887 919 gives 5.3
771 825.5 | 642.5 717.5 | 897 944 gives 1.0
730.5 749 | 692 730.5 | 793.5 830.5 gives 5.0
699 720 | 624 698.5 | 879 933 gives 1.6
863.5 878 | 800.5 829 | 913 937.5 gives 1.5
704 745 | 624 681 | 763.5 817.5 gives 5.2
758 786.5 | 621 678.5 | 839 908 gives 0.2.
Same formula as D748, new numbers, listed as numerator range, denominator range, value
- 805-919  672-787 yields 0.93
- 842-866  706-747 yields 0.92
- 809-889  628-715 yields 0.79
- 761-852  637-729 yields 0.88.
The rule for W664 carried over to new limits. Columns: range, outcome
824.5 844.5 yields 65.2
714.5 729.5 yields 71.8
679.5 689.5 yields 79.2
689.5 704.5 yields 75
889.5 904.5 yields 73.7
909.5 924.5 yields 66.5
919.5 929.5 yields 64.2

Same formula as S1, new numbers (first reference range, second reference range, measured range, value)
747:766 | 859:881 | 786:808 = -0.20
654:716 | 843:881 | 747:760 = 0.22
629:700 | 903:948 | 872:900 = -0.04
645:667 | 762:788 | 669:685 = -0.03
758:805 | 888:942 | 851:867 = 0.20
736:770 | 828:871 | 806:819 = -0.08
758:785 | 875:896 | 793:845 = 0.06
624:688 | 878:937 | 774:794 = 0.04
